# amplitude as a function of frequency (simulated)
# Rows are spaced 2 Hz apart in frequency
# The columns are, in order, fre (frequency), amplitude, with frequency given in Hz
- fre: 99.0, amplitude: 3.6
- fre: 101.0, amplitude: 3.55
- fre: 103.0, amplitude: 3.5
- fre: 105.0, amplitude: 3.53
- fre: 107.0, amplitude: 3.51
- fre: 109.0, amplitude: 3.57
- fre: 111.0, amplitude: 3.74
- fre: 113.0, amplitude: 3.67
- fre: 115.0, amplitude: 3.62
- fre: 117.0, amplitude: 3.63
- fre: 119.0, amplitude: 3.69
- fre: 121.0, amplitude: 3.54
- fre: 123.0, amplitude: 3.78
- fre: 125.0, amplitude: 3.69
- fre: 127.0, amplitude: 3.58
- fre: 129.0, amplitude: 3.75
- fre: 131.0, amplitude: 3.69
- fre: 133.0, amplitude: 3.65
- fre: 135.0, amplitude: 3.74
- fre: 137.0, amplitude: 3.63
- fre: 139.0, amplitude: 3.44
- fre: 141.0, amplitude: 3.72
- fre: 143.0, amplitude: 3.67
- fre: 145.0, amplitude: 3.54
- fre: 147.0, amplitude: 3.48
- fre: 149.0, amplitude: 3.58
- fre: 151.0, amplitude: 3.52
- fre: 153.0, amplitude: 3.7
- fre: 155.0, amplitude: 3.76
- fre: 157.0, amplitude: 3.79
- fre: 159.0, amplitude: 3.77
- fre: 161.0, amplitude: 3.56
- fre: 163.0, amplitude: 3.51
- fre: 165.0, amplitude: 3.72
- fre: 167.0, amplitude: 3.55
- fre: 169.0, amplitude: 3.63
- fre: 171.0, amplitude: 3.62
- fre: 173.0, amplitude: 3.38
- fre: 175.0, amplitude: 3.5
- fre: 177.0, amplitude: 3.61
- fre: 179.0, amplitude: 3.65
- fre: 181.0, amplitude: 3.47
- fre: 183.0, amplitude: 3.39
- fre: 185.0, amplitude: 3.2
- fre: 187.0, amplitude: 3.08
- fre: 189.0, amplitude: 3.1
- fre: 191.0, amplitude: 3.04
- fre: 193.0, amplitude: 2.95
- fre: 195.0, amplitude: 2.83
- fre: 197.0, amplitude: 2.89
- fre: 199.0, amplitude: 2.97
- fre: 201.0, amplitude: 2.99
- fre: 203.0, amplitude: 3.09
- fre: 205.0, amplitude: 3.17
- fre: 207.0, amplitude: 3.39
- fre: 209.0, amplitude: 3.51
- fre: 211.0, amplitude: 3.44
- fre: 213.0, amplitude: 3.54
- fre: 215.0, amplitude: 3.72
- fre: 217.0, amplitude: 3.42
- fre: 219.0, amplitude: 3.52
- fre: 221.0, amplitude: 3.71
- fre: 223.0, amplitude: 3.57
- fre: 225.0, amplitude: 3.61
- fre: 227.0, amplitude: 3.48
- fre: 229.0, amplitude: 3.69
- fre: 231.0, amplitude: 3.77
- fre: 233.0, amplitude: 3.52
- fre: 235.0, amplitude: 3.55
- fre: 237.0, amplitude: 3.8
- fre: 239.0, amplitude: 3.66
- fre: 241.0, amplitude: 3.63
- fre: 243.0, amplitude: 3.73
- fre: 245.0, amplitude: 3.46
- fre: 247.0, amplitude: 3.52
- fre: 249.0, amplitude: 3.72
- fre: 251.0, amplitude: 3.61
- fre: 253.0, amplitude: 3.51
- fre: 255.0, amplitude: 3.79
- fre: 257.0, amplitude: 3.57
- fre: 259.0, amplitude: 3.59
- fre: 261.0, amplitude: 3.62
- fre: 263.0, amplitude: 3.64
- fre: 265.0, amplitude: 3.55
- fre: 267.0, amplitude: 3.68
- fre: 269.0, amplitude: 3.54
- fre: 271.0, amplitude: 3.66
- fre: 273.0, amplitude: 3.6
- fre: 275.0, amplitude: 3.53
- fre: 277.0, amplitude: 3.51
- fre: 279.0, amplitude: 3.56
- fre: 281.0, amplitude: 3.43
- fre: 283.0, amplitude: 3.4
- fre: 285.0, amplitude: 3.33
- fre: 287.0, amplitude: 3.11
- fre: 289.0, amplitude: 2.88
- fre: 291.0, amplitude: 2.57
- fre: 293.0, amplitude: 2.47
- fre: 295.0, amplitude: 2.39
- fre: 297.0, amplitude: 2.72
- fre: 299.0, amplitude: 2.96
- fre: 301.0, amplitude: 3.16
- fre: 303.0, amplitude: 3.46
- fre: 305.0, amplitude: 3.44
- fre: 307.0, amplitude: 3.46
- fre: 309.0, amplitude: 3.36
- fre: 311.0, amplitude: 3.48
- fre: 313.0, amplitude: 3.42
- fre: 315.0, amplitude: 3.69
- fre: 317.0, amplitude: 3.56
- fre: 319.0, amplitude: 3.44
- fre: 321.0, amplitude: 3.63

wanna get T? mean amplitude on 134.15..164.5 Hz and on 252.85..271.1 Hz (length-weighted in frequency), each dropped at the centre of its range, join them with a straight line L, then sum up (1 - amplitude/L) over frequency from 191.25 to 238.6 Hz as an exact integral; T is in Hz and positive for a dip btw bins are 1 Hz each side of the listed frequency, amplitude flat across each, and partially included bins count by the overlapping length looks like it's 3.0 Hz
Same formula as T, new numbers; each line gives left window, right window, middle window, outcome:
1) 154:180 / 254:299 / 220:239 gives -1.0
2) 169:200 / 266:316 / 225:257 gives -3.5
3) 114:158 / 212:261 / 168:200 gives 3.2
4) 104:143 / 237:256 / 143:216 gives 4.6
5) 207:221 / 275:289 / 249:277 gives -1.6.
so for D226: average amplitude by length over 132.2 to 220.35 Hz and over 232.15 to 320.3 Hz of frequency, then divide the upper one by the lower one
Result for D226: 1.0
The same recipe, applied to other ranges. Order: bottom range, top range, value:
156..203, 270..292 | 0.99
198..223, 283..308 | 0.89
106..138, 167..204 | 0.89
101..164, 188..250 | 0.94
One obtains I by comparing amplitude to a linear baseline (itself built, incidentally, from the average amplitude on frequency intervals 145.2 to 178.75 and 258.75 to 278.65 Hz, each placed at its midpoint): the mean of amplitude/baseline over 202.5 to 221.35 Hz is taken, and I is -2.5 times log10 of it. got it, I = 0.05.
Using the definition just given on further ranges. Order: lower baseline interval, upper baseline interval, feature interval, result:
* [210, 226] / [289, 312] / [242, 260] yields -0.080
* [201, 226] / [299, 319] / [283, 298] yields 0.211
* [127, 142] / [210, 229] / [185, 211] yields 0.157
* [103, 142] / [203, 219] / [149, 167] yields -0.030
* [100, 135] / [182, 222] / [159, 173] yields -0.057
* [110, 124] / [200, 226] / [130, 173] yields -0.013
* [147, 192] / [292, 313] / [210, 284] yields -0.101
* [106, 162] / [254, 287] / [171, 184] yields 0.032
